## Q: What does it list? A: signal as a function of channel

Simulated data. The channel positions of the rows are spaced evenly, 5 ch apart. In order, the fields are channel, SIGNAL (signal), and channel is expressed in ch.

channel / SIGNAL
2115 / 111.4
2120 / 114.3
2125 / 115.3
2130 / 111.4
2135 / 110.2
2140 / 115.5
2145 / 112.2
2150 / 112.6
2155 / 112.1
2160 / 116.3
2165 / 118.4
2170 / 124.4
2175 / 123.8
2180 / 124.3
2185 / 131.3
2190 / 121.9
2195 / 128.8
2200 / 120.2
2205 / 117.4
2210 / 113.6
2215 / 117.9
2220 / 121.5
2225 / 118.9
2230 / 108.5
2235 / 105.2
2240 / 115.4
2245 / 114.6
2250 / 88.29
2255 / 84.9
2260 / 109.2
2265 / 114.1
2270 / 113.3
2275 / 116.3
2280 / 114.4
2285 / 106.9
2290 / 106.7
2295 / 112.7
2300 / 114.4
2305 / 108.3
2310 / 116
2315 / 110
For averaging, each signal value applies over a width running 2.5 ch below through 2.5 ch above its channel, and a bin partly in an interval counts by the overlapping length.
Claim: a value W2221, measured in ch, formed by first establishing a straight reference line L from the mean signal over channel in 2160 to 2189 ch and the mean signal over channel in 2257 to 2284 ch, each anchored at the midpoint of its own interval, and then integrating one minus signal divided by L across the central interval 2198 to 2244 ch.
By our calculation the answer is 1.1 ch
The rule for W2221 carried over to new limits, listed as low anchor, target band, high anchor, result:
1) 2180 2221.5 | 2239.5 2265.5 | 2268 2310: 2.9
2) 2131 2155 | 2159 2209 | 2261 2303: -4.5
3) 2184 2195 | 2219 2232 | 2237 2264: -0.4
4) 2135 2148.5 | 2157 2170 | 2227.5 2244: -0.7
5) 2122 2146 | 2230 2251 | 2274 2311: 0.9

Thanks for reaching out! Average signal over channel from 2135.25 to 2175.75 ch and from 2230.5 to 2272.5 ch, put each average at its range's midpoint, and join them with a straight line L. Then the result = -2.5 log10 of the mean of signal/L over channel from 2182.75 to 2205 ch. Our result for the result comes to -0.11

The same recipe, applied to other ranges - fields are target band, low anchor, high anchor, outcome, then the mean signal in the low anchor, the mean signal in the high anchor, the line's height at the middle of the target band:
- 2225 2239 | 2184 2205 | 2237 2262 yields -0.01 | 124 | 102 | 109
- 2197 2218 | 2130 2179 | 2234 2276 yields -0.06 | 116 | 107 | 111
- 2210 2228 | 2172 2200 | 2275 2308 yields 0.02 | 125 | 111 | 121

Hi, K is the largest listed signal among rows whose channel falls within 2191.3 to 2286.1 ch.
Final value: 128.8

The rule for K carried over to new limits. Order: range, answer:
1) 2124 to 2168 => 118.4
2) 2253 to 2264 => 109.2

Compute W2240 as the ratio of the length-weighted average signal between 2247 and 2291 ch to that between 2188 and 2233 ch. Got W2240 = 0.9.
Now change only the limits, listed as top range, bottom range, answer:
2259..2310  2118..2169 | 0.98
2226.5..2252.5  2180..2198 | 0.84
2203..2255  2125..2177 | 0.96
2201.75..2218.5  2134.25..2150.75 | 1.03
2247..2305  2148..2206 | 0.89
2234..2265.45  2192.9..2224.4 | 0.87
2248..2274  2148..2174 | 0.88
